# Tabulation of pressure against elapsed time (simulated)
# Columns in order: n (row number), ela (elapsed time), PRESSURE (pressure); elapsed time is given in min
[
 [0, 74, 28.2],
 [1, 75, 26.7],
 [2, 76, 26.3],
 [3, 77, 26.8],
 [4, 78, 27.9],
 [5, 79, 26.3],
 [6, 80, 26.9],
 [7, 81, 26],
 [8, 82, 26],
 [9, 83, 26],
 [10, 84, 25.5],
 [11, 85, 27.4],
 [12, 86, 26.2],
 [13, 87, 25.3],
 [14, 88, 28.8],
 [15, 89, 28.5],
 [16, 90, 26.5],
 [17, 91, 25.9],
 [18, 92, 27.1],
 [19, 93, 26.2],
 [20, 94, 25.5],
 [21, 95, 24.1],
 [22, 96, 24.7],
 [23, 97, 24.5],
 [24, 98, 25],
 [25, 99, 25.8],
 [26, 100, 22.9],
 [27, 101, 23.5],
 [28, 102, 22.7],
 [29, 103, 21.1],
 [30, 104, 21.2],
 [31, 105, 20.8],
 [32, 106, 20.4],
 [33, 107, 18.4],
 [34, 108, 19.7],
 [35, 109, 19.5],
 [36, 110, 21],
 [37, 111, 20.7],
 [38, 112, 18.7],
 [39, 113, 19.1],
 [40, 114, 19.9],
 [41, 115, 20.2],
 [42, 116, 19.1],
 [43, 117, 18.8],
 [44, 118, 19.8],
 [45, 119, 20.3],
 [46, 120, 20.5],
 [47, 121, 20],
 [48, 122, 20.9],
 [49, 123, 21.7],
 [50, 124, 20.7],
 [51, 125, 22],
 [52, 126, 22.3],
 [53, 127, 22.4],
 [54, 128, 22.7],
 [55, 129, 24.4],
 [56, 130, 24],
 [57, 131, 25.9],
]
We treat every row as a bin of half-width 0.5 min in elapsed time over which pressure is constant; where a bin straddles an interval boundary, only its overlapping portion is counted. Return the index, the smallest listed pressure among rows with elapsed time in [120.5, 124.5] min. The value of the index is 20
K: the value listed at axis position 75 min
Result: 26.7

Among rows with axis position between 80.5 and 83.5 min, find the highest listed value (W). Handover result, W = 26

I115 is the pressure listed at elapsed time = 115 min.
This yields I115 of 20.2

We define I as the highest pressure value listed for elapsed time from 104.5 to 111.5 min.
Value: 21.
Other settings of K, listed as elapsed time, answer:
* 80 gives 26.9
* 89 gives 28.5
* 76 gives 26.3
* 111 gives 20.7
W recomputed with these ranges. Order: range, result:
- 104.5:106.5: 20.8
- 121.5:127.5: 22.4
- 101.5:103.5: 22.7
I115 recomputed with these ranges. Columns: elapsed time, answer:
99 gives 25.8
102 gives 22.7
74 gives 28.2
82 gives 26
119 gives 20.3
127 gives 22.4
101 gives 23.5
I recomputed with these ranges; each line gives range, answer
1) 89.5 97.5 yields 27.1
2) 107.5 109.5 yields 19.7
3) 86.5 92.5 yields 28.8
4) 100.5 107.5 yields 23.5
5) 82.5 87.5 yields 27.4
